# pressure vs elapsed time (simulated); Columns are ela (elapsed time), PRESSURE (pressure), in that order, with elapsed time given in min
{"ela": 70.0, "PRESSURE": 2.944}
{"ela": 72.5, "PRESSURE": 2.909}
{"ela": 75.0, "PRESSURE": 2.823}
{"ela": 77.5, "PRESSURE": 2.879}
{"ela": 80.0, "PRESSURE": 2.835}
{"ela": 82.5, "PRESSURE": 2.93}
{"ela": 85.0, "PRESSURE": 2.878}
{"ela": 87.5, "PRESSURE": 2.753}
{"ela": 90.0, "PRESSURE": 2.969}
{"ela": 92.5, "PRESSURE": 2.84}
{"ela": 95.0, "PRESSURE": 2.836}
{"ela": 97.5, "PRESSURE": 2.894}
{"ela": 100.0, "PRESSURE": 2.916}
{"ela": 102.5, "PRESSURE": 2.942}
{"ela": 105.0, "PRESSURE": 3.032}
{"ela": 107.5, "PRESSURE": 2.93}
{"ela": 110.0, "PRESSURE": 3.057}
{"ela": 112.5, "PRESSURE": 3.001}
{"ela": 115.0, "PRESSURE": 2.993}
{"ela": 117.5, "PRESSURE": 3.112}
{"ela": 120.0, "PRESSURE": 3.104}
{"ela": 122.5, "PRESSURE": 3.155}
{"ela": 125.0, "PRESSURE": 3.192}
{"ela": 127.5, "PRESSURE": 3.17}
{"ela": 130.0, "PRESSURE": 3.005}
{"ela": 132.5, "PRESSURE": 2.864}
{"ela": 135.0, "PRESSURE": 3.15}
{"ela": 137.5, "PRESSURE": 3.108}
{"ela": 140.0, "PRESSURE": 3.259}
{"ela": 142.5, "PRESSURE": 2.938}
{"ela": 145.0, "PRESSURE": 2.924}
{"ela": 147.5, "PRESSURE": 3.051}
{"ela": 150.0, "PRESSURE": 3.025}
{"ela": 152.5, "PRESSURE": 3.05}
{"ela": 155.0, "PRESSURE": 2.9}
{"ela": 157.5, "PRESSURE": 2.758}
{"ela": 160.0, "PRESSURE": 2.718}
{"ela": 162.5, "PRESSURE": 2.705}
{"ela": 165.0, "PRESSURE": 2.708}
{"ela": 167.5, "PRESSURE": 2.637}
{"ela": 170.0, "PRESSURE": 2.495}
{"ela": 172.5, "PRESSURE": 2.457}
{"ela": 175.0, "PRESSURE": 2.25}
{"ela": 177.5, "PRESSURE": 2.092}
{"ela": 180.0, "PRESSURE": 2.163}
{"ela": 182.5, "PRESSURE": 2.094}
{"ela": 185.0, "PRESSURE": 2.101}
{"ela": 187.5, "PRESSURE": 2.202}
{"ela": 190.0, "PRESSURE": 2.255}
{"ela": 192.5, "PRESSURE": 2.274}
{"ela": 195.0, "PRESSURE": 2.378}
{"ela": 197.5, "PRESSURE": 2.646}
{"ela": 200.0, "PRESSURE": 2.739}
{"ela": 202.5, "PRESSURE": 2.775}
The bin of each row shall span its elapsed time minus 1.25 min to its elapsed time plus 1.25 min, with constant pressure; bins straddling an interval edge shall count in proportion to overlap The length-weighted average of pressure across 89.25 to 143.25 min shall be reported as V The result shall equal 3.02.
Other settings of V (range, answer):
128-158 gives 3.01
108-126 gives 3.08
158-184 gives 2.44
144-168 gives 2.85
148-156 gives 3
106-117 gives 3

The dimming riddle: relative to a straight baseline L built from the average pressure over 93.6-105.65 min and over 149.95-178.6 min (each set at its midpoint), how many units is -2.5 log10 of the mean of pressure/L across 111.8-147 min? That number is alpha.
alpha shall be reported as -0.10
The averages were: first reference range 2.92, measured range 3.07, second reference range 2.64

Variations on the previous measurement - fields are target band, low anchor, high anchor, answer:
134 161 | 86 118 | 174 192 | -0.19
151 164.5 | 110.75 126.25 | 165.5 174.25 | -0.06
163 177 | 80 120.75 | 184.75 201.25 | 0.01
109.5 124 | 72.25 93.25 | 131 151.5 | -0.04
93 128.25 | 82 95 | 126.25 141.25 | -0.01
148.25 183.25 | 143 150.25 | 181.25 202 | 0.06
